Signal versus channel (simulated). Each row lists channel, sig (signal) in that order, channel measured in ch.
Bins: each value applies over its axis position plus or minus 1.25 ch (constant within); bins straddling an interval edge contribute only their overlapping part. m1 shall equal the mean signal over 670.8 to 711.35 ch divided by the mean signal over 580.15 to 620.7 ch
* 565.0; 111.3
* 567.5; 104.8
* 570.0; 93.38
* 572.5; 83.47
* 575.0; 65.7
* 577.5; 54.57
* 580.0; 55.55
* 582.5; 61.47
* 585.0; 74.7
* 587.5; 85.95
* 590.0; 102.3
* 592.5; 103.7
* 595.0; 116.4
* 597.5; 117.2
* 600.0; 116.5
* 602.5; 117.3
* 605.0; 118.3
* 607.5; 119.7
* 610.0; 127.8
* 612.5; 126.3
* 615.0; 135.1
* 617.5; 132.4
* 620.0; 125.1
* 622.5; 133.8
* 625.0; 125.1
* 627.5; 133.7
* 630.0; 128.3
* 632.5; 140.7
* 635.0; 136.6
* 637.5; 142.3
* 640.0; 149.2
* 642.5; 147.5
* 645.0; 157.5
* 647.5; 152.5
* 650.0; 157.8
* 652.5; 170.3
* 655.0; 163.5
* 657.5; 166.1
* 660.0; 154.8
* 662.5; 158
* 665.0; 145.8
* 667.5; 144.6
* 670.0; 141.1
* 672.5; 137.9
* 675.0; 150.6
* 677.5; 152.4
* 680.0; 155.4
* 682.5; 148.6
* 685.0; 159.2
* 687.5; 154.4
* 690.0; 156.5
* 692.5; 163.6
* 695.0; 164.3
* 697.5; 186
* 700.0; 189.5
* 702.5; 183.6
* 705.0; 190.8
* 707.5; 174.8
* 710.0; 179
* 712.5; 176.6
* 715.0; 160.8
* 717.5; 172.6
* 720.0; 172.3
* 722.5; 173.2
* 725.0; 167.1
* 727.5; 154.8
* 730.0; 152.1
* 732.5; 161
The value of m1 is 1.51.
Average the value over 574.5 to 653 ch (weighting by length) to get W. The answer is 120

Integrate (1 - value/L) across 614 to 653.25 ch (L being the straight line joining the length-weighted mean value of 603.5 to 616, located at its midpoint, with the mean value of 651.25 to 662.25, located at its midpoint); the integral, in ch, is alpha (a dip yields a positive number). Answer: 0.8 ch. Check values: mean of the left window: 125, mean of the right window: 163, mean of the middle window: 141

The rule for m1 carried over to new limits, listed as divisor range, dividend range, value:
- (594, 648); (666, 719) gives 1.25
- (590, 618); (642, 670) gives 1.30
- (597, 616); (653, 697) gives 1.27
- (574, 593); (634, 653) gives 2.03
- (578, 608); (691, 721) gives 1.81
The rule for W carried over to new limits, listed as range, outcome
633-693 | 152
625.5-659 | 149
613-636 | 132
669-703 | 160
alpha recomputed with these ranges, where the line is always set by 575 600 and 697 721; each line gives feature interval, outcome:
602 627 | -4.67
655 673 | -0.91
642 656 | -2.71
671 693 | 0.74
